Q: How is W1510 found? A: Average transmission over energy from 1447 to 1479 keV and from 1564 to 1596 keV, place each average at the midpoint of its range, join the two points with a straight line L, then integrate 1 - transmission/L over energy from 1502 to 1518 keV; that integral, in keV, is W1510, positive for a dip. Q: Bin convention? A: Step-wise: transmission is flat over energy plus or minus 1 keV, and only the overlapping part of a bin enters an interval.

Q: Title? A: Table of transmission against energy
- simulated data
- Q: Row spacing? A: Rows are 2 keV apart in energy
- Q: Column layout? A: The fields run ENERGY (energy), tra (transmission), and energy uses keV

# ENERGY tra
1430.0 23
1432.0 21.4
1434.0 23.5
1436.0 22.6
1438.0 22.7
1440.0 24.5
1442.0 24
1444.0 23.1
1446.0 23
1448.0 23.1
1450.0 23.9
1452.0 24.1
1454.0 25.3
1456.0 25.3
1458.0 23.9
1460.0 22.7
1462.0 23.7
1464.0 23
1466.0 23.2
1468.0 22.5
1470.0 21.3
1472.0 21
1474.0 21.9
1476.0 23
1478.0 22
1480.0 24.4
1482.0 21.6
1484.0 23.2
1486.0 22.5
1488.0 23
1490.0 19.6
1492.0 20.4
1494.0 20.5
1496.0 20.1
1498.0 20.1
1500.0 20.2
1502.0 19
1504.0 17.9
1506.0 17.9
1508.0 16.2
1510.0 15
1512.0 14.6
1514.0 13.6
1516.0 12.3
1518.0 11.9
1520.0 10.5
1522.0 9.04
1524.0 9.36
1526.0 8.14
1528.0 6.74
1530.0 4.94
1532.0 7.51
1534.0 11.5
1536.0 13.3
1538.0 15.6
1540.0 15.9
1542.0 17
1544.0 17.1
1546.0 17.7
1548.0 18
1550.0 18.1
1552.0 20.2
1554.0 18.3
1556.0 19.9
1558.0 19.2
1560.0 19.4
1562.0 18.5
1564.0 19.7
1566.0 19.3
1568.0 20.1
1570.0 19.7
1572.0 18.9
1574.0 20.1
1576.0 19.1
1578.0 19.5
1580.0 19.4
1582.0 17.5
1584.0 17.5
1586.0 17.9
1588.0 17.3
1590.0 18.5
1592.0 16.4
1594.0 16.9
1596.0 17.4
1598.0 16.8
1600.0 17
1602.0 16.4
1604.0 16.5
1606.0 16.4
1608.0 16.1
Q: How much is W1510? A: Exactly 4.46 keV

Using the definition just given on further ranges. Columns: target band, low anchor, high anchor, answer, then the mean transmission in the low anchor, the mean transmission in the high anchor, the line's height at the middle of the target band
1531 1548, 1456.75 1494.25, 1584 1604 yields 4.2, 22.3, 17.2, 19.5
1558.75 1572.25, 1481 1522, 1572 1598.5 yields -1.0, 17.8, 18.1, 18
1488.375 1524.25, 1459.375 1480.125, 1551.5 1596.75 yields 8.4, 22.5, 18.7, 21.2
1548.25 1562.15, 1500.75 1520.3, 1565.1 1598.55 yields -1.5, 15.1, 18.4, 17.2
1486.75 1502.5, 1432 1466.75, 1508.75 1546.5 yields -3.2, 23.6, 12.1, 17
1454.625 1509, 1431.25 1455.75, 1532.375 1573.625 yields 0.1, 23.5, 17.7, 21.5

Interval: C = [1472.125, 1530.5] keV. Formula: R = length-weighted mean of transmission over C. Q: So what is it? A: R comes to 17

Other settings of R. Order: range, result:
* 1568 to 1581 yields 19.5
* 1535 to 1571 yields 18.2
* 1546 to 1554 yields 18.6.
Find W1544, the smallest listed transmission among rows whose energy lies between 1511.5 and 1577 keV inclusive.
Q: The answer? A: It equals 4.94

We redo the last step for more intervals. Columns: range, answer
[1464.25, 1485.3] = 21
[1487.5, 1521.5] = 10.5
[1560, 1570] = 18.5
